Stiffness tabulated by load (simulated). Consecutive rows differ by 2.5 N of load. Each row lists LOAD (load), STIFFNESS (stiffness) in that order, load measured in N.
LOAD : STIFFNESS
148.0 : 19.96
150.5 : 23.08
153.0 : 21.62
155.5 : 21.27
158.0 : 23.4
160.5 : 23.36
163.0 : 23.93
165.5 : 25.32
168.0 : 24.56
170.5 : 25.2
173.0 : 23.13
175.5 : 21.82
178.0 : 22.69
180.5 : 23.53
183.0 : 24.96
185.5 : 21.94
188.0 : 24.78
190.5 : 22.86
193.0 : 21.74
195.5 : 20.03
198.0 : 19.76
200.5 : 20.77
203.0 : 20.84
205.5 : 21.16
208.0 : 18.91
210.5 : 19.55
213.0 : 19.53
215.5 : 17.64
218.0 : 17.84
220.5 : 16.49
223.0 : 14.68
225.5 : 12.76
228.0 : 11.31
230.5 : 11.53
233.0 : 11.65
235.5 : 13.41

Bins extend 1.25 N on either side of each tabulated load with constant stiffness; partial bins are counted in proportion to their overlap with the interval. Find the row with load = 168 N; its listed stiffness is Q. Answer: 24.56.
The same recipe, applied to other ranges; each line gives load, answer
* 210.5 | 19.55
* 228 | 11.31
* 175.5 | 21.82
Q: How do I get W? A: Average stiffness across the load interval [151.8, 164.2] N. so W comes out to 22.7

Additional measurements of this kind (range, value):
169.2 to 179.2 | 23.2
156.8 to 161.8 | 23.4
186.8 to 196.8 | 22.3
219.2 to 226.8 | 14.6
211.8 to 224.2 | 17.2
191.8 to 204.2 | 20.6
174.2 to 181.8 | 22.7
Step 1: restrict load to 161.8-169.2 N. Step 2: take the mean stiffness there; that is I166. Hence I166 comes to 24.6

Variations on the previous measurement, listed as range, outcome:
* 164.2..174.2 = 24.6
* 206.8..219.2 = 18.7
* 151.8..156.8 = 21.5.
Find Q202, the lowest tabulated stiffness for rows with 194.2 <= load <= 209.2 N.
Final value 18.91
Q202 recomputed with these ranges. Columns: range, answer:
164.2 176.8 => 21.82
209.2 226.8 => 12.76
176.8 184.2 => 22.69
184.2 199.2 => 19.76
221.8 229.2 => 11.31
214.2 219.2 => 17.64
